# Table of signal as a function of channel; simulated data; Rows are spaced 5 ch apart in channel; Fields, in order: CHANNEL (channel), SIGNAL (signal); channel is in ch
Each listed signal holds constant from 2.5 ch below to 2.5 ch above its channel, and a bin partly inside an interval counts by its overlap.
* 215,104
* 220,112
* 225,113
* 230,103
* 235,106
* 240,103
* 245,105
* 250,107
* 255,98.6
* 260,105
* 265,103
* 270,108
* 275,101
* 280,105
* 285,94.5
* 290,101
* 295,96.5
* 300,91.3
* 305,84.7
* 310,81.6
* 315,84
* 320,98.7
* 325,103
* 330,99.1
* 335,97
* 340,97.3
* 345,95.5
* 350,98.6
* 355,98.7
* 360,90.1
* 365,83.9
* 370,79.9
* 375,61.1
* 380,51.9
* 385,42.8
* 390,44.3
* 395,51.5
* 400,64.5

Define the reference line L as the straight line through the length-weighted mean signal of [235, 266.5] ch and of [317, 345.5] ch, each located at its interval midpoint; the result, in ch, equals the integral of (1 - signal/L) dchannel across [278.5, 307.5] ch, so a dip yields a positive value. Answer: 1.7 ch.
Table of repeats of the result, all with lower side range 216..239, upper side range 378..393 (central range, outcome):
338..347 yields -4.76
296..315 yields -2.20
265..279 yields -2.13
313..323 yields -2.73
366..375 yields -3.98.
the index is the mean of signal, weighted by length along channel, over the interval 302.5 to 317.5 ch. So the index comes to 83.4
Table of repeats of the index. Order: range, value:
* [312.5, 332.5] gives 96.2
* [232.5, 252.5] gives 105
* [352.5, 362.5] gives 94.4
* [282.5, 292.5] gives 97.8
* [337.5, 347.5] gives 96.4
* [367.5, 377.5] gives 70.5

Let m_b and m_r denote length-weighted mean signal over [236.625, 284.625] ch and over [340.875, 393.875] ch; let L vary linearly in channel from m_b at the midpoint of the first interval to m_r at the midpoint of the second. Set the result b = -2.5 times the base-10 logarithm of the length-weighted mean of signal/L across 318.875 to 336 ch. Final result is -0.167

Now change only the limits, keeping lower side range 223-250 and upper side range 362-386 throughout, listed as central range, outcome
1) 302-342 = -0.16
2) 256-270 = -0.06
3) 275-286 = -0.09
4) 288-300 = -0.09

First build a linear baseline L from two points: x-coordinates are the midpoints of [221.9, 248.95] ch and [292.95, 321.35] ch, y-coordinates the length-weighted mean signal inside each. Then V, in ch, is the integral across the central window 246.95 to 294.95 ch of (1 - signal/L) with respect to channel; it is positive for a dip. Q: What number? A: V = -2.3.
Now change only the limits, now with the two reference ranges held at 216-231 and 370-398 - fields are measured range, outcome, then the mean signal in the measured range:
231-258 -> -0.49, 104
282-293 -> -1.40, 98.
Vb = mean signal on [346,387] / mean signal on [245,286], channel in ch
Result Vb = 0.75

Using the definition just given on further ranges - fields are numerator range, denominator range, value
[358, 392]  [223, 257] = 0.62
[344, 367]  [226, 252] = 0.89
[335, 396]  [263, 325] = 0.79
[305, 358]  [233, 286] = 0.92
